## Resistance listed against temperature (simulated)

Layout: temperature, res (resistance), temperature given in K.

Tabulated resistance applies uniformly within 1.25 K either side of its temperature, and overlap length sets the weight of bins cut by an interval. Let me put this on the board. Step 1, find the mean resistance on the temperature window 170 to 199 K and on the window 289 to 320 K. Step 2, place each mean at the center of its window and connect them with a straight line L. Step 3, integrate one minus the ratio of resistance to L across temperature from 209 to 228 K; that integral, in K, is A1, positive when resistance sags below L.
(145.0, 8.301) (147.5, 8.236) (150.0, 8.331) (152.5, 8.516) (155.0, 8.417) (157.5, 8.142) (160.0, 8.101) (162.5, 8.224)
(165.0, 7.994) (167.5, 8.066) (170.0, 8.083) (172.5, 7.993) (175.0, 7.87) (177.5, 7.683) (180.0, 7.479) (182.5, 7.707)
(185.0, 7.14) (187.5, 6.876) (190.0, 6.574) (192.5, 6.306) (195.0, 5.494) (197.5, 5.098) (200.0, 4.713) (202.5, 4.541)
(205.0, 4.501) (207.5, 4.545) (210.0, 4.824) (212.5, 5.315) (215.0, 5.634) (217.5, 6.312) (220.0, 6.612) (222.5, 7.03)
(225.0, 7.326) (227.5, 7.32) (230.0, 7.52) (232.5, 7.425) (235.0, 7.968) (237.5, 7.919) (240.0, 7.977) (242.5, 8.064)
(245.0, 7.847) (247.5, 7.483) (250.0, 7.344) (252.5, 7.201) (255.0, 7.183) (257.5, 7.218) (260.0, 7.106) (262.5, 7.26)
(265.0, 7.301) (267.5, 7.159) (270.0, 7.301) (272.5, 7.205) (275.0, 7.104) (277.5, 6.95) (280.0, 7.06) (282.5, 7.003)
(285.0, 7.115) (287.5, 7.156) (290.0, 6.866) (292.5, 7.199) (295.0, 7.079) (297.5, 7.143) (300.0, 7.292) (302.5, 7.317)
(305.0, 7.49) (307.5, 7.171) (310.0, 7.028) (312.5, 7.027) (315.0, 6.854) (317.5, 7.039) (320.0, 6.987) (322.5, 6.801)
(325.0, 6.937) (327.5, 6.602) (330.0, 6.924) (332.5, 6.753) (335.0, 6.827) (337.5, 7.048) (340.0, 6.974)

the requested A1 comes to 2.0 K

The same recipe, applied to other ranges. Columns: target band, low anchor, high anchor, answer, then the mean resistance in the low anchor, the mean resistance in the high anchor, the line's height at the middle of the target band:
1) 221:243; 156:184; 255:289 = -0.4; 7.94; 7.15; 7.46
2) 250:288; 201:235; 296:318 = -2.5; 6.13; 7.15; 6.72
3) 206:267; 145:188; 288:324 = 4.3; 7.96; 7.09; 7.53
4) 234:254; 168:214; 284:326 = -3.2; 6.29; 7.09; 6.66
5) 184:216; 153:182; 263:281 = 9.3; 8.01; 7.16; 7.75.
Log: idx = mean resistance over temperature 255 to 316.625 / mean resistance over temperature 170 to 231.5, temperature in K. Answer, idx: 1.1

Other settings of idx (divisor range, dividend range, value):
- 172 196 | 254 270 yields 1.02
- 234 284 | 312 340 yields 0.93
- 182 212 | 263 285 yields 1.27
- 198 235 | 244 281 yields 1.20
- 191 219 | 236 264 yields 1.44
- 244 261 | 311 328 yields 0.94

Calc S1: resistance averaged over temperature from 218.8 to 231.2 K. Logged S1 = 7.16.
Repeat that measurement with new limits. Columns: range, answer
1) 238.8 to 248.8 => 7.84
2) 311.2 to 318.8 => 6.97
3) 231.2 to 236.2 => 7.69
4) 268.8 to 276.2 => 7.2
